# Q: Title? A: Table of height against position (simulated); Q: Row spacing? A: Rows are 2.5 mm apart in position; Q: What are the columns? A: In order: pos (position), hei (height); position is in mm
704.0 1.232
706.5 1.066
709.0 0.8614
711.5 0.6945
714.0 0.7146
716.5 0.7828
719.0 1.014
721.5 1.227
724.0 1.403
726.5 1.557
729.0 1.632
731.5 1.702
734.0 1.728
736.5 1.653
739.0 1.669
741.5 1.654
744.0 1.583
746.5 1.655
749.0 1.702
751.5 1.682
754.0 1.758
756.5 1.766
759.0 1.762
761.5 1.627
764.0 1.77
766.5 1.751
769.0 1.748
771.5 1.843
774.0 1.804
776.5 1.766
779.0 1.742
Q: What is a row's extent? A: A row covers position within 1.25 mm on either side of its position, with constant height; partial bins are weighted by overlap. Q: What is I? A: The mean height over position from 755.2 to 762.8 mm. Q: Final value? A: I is 1.72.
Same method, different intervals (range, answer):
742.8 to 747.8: 1.62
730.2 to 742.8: 1.68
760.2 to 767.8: 1.72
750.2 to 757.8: 1.74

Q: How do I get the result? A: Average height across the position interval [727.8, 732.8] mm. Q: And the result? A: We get 1.67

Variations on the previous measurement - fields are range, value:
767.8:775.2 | 1.8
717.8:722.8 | 1.12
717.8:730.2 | 1.37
